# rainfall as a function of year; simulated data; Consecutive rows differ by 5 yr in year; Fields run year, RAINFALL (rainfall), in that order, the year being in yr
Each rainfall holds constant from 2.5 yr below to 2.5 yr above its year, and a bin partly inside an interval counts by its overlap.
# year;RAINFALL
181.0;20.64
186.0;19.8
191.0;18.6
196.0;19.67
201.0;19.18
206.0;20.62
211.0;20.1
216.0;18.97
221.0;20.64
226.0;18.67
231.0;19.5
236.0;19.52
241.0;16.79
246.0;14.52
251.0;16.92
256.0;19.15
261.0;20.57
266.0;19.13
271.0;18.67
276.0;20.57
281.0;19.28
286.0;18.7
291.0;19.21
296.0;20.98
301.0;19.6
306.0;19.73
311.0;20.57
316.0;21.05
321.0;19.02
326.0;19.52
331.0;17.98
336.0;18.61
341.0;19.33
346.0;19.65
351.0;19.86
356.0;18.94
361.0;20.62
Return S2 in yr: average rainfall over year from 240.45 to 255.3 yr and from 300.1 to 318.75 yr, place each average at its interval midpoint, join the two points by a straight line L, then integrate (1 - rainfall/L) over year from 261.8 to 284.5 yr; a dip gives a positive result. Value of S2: -1.9 yr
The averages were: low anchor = 16.4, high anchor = 20.3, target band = 19.5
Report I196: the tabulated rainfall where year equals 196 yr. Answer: 19.67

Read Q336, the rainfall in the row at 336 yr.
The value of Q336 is 18.61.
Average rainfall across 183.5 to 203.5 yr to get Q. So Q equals 19.3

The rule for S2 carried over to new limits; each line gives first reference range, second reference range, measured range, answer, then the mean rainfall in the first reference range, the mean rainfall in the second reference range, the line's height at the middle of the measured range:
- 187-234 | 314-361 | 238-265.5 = 2.48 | 19.6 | 19.4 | 19.5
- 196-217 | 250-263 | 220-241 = 0.27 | 19.8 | 19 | 19.4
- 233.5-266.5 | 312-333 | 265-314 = -2.19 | 18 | 19.5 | 18.8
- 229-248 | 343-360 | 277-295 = -0.89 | 17.6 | 19.6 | 18.4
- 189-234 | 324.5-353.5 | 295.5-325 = -1.27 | 19.6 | 19.1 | 19.2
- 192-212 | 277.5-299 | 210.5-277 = 3.14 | 19.8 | 19.6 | 19.7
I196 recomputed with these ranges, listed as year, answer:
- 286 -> 18.7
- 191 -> 18.6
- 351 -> 19.86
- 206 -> 20.62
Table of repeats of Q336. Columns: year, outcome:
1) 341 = 19.33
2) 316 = 21.05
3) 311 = 20.57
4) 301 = 19.6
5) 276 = 20.57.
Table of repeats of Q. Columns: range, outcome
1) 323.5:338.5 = 18.7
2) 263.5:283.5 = 19.4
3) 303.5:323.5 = 20.1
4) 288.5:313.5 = 20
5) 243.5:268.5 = 18.1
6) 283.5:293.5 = 19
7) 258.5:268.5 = 19.9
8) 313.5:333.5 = 19.4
